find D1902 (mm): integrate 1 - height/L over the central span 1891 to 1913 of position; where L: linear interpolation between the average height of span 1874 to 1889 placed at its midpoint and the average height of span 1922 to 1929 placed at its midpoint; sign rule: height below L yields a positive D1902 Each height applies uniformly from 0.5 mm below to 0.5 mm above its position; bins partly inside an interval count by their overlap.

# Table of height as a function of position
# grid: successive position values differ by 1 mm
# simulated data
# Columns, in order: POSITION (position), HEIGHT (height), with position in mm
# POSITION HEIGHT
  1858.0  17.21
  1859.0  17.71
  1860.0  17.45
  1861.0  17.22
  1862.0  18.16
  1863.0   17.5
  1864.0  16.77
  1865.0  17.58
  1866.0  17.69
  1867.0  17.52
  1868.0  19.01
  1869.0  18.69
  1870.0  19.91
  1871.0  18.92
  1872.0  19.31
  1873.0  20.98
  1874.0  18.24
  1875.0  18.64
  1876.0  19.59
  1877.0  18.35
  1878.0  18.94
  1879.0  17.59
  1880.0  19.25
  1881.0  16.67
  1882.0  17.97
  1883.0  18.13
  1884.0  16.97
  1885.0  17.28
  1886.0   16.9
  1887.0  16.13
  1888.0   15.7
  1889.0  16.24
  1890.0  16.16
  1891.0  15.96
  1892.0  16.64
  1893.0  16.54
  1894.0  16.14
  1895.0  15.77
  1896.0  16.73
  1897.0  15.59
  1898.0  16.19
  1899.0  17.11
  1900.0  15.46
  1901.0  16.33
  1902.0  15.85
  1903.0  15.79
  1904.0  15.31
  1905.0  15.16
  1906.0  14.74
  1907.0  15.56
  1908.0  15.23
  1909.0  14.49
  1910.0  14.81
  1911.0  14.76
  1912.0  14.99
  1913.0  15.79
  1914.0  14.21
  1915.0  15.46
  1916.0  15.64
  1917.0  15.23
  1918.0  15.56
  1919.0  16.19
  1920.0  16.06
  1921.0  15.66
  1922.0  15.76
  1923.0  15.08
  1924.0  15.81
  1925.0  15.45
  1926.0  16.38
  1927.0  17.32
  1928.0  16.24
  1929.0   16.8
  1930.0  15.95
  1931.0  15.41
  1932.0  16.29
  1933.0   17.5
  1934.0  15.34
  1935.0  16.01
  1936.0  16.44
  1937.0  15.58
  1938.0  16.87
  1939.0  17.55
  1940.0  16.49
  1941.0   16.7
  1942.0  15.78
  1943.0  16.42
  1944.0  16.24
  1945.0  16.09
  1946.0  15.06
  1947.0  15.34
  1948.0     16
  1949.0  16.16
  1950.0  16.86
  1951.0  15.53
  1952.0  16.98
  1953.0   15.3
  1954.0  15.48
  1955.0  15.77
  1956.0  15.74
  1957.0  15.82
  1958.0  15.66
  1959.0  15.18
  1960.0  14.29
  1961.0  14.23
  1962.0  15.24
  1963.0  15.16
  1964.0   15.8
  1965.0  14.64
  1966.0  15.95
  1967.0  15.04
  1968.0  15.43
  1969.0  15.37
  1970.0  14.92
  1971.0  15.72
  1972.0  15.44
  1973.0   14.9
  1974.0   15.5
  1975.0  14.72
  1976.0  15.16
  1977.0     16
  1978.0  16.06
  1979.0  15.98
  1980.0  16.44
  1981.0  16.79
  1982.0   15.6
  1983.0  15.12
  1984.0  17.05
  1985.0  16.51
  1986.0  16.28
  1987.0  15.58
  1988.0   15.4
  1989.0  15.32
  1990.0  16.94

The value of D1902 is 1.6 mm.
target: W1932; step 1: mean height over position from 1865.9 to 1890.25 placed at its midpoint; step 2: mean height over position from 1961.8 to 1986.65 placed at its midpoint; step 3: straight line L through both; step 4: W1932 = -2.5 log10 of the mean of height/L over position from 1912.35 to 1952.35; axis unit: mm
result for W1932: 0.04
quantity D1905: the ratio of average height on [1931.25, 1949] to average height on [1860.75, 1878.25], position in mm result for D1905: 0.88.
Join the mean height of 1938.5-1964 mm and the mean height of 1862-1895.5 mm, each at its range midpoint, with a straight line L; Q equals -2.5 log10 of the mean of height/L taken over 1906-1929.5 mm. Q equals 0.07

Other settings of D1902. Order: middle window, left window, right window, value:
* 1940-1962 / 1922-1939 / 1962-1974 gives -0.06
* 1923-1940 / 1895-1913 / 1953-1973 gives -0.93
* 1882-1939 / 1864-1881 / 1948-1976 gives 4.28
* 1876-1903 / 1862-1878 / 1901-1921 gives 0.35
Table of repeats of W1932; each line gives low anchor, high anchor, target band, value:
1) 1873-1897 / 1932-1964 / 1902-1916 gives 0.11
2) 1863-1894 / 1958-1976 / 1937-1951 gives -0.03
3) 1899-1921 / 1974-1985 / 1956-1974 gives 0.04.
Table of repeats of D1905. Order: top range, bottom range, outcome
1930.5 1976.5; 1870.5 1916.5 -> 0.95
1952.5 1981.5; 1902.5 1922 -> 1.01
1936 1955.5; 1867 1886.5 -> 0.87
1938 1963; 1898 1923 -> 1.02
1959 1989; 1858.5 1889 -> 0.86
